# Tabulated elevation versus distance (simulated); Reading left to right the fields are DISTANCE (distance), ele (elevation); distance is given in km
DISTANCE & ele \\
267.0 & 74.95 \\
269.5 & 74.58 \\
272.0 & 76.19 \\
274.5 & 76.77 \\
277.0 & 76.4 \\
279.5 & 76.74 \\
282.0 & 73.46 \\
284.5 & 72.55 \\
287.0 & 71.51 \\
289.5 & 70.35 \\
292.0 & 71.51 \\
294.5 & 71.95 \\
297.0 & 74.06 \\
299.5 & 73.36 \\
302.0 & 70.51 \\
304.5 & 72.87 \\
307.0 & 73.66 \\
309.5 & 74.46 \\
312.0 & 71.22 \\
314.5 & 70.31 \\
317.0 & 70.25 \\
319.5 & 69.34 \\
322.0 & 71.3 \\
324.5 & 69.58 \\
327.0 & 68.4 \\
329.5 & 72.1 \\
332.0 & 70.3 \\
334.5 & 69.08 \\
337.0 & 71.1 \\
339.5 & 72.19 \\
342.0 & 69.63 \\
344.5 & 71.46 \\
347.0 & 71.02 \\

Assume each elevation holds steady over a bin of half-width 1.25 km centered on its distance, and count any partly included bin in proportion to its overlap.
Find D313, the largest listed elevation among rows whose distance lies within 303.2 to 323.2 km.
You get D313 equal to 74.46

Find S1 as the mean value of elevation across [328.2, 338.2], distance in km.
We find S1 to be 70.6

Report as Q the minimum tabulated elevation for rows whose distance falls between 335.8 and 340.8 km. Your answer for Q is 71.1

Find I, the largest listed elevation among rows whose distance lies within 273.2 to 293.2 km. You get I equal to 76.77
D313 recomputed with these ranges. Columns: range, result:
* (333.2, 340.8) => 72.19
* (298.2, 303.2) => 73.36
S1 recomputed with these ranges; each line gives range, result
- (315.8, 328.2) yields 69.8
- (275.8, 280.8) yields 76.5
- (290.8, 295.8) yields 71.8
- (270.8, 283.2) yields 75.9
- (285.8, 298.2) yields 71.9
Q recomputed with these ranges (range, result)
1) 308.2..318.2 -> 70.25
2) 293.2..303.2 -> 70.51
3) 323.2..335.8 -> 68.4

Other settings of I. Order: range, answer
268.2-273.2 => 76.19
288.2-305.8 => 74.06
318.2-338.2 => 72.1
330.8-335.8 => 70.3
